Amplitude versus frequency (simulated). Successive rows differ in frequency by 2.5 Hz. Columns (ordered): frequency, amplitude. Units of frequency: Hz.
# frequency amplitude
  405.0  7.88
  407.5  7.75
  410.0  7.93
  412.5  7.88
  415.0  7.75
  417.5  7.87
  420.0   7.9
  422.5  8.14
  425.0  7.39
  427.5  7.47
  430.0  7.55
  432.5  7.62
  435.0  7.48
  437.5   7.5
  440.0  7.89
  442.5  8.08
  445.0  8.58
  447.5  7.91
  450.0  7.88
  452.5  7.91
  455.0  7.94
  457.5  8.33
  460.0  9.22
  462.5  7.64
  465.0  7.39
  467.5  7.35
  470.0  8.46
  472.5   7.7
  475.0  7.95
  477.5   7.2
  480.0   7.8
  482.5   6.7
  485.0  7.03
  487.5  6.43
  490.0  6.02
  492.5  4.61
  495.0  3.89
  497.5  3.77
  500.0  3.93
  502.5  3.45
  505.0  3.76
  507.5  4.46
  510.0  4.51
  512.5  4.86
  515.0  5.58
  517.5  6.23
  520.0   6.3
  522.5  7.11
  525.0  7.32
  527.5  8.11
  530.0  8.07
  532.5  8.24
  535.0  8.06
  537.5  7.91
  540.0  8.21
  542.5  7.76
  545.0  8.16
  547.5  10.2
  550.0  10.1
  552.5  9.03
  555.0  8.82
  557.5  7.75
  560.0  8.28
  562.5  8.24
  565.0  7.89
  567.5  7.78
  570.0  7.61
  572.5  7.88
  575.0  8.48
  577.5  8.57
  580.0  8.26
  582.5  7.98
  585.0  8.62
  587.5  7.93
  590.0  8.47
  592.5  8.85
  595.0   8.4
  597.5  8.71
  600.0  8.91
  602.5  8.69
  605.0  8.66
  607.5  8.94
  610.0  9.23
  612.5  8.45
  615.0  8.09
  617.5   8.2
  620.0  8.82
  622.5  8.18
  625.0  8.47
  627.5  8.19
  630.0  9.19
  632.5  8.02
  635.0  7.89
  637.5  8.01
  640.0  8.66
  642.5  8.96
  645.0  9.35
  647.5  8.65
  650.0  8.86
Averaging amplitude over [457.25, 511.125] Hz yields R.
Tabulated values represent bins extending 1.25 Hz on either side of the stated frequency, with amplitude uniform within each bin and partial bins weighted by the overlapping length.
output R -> 6.22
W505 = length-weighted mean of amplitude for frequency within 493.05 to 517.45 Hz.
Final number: 4.35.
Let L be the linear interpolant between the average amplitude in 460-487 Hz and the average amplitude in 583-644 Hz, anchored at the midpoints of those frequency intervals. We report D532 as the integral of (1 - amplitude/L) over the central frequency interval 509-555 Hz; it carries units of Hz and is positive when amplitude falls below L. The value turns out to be 2.2 Hz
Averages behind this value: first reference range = 7.57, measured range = 7.59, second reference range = 8.52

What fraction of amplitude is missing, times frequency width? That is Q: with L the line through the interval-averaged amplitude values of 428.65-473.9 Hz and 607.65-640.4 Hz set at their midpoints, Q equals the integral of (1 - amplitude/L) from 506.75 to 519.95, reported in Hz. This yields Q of 4.6 Hz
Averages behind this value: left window 7.91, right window 8.43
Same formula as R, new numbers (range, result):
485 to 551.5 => 6.45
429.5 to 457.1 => 7.87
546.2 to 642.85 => 8.49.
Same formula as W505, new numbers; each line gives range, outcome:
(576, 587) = 8.33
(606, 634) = 8.52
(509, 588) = 7.82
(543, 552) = 9.3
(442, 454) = 8.07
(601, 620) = 8.63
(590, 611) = 8.77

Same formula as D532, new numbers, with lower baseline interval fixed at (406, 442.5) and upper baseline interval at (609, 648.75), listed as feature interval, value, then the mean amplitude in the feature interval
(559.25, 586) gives 0.5 Hz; 8.14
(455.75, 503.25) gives 7.9 Hz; 6.62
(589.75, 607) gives -0.6 Hz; 8.69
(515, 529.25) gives 2.1 Hz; 6.93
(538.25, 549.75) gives -0.7 Hz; 8.69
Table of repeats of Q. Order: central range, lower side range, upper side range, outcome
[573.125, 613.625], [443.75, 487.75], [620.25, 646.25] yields -1.1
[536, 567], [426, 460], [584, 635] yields -0.7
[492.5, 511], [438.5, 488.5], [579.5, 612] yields 9.3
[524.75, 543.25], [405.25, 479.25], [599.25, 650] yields 0.5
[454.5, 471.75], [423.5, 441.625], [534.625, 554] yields -0.3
